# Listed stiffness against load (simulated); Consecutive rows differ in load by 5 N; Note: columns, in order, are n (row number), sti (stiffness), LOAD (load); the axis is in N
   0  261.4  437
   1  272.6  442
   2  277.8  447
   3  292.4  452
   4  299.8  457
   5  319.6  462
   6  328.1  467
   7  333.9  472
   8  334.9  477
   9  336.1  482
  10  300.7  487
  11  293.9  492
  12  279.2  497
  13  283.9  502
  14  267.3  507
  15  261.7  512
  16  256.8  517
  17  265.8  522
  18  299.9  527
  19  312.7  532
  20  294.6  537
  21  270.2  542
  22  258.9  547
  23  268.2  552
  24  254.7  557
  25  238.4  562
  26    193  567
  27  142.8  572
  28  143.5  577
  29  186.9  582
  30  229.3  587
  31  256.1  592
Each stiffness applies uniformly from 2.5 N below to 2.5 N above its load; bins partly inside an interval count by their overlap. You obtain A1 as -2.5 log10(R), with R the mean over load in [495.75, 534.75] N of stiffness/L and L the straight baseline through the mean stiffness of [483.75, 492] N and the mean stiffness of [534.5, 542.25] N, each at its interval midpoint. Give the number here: 0.06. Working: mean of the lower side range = 302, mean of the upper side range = 286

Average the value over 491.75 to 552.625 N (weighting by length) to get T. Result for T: 278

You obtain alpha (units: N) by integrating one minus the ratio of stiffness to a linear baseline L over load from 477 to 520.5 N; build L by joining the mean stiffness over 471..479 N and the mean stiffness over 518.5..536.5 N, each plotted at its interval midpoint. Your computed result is 3.86 N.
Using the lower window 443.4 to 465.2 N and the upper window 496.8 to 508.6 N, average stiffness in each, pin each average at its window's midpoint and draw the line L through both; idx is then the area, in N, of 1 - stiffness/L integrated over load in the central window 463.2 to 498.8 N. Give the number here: -3.7 N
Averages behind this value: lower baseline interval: 297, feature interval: 316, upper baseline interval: 277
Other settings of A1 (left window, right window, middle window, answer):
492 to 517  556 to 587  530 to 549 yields -0.22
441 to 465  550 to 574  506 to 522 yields -0.04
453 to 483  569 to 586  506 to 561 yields -0.20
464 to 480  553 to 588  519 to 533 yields -0.12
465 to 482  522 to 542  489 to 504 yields 0.11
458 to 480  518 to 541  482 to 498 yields 0.05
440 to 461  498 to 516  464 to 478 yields -0.18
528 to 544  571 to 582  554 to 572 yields -0.09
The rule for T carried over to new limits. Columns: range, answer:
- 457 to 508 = 309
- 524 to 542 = 297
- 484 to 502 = 291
